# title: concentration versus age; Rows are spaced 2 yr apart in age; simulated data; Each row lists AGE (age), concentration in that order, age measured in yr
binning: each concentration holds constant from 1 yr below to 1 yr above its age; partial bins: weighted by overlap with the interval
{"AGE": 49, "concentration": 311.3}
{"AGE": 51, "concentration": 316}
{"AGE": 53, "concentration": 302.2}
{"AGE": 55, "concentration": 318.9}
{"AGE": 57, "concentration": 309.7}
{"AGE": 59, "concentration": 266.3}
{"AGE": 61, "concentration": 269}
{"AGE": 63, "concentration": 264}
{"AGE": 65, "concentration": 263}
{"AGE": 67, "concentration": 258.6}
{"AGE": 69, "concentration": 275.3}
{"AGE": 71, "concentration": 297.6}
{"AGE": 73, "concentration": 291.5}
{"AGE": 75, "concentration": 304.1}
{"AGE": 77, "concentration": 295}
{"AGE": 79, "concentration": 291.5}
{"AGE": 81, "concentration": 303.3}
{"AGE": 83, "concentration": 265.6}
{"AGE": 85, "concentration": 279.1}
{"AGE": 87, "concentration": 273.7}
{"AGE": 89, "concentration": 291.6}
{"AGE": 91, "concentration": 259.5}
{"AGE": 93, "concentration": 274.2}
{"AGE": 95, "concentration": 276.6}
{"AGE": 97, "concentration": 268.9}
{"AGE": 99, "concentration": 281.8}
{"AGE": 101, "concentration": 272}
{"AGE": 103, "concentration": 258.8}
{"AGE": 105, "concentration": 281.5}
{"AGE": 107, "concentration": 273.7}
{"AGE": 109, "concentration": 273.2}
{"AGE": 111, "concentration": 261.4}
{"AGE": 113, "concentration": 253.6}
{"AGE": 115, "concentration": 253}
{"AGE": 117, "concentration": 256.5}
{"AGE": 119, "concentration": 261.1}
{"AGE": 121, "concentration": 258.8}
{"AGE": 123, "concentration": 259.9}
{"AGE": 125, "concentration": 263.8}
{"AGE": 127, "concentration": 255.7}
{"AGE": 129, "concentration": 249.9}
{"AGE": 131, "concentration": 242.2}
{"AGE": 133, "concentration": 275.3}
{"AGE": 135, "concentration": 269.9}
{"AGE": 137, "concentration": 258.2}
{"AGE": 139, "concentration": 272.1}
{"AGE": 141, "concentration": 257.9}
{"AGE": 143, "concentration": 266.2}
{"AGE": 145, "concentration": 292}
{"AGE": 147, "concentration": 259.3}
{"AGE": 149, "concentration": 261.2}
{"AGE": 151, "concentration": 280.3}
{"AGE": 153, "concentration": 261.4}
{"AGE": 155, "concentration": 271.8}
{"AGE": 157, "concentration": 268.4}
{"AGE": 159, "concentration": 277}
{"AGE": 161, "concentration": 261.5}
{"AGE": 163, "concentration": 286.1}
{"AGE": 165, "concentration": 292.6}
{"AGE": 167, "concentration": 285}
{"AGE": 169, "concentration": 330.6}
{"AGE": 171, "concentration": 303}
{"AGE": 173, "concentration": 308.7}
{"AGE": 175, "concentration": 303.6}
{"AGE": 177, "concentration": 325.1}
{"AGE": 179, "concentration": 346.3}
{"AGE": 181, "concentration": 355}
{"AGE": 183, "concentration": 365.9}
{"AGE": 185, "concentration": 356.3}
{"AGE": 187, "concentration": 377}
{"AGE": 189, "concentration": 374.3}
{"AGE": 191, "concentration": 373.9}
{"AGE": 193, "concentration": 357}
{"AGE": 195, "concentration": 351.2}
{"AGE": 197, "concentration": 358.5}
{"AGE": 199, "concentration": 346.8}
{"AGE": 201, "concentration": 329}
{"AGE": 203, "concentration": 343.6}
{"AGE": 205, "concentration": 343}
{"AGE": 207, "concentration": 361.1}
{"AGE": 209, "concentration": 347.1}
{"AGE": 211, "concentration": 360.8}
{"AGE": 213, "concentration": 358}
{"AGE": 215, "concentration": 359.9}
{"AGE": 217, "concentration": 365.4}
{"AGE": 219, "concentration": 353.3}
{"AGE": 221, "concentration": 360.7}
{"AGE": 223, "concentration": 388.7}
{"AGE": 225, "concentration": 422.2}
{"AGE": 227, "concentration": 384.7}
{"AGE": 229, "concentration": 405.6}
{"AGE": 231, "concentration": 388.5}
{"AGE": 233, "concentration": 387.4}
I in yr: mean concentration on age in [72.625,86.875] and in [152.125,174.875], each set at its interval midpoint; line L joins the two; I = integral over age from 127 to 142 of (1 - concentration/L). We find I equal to 1.4 yr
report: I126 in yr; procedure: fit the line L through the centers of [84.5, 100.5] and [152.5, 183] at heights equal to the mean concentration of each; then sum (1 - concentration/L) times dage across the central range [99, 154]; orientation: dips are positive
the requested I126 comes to 4.34 yr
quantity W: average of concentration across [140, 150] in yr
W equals 267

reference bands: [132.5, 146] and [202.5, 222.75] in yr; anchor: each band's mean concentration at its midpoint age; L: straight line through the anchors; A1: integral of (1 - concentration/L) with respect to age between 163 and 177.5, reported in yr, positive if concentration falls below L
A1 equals 0.09 yr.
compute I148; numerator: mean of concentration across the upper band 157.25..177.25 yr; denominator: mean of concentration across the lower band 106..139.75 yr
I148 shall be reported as 1.1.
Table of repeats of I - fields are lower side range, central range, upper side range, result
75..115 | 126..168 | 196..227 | 6.0 yr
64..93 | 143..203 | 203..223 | 3.6 yr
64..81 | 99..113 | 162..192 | 1.4 yr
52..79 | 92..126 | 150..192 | 3.6 yr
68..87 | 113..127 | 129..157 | 0.8 yr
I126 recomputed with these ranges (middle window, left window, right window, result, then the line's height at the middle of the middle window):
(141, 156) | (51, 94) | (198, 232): 2.7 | 328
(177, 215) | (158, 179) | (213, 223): -2.4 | 335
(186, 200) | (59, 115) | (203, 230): -0.4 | 352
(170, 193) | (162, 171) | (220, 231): -1.6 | 323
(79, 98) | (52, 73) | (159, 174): 0.5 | 286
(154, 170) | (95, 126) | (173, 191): 2.1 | 326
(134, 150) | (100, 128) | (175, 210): 1.5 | 295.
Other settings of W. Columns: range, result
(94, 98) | 273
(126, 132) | 249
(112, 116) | 253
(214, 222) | 360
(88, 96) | 275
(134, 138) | 264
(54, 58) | 314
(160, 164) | 274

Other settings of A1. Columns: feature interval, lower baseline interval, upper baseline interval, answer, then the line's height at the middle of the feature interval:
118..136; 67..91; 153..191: 2.5 yr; 301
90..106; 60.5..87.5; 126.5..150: 0.2 yr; 275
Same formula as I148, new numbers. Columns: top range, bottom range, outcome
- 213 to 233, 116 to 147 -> 1.45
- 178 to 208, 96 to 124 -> 1.34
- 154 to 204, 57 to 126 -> 1.19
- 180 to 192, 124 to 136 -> 1.41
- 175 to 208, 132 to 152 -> 1.31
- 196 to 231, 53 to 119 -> 1.32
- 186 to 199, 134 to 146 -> 1.35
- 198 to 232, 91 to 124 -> 1.37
